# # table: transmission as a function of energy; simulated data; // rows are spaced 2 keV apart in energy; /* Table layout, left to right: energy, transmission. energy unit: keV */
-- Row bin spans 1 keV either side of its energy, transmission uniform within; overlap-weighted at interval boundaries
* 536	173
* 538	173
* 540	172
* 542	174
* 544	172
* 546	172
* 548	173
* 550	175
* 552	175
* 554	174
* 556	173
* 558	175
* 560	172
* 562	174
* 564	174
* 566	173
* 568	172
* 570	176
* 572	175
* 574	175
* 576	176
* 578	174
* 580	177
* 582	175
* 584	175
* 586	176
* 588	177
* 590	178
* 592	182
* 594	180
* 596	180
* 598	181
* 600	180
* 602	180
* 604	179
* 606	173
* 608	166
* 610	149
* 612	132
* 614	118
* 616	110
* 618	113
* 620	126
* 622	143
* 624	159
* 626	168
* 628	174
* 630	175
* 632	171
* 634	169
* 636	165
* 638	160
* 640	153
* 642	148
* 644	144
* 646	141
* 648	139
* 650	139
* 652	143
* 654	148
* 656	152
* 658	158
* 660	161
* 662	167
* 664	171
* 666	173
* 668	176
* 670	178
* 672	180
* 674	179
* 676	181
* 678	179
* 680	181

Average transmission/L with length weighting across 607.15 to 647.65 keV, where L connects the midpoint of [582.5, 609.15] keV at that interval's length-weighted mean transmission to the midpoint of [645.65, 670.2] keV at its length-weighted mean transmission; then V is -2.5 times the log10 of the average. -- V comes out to 0.12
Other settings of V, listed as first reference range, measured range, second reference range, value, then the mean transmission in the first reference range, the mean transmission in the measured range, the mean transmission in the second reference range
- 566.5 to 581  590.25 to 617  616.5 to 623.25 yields -0.128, 175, 163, 127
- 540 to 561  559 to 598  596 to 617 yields -0.066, 173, 176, 158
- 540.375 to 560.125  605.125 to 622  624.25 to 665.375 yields 0.196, 174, 136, 157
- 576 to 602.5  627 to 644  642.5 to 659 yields -0.065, 178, 163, 146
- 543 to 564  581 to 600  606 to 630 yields -0.140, 174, 178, 144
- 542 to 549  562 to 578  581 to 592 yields 0.004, 173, 174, 177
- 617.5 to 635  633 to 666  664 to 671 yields 0.086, 157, 154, 175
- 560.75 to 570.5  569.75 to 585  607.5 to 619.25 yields -0.081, 174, 175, 130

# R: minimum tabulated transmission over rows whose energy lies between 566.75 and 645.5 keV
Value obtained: 110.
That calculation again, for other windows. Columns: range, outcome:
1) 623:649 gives 139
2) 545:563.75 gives 172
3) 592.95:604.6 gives 179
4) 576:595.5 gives 174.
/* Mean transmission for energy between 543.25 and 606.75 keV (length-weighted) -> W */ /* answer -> 176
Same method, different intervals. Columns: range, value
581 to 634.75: 163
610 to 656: 147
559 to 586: 175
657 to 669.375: 168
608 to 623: 130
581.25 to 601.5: 178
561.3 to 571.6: 174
